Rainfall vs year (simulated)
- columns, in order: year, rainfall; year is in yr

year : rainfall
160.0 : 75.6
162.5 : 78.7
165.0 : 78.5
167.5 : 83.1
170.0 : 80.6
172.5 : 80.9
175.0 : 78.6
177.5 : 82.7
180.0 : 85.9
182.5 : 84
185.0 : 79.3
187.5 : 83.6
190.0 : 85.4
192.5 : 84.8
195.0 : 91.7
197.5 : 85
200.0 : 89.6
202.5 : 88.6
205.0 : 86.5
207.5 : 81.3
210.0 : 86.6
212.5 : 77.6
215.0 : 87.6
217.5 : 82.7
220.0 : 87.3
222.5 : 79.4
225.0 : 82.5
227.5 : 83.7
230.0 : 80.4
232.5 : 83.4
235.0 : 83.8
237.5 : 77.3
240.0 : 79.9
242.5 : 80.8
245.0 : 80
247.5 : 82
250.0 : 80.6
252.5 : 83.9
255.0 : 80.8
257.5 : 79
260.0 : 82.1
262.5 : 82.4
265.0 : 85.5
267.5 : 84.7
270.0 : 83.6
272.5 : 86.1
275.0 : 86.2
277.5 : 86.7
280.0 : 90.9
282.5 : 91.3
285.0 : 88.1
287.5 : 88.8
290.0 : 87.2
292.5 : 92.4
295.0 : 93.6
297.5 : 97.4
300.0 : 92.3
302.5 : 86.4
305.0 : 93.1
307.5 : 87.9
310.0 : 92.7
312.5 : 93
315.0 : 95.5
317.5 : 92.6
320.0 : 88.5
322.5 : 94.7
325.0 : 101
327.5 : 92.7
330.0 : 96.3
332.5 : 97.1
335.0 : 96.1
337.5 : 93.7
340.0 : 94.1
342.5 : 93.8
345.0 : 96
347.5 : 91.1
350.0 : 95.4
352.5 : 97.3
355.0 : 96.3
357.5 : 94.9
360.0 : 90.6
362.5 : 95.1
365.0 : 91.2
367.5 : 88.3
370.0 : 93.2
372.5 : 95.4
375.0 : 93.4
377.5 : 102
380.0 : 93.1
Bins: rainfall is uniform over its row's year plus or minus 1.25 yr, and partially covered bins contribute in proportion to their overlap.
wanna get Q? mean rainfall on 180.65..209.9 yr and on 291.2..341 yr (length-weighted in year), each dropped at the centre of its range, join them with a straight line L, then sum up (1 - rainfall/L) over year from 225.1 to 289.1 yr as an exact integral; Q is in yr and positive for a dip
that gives 4.3 yr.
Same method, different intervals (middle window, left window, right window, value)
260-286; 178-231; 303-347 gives 1.01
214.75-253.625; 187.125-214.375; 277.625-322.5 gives 2.42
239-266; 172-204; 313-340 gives 2.38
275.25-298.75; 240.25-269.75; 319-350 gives -0.93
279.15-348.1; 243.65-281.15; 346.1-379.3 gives -2.97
